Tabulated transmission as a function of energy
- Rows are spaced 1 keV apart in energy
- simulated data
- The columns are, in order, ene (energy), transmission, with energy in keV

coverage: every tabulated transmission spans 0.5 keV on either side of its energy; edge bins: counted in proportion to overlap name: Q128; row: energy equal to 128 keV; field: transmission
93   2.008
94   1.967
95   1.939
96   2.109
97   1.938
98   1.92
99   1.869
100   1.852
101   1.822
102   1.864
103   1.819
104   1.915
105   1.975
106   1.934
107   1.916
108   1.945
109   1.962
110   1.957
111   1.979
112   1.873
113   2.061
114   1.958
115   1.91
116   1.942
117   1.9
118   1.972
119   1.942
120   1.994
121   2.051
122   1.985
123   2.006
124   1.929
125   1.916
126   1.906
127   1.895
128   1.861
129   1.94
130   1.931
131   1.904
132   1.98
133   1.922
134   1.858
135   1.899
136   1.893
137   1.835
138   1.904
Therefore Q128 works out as 1.861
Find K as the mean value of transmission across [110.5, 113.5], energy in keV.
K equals 1.97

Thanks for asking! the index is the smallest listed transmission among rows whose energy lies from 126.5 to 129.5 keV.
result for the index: 1.861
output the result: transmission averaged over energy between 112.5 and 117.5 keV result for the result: 1.95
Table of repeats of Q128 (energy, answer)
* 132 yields 1.98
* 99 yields 1.869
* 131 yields 1.904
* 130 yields 1.931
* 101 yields 1.822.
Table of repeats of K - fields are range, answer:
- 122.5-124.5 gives 1.97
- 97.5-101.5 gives 1.87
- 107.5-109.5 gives 1.95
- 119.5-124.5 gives 1.99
